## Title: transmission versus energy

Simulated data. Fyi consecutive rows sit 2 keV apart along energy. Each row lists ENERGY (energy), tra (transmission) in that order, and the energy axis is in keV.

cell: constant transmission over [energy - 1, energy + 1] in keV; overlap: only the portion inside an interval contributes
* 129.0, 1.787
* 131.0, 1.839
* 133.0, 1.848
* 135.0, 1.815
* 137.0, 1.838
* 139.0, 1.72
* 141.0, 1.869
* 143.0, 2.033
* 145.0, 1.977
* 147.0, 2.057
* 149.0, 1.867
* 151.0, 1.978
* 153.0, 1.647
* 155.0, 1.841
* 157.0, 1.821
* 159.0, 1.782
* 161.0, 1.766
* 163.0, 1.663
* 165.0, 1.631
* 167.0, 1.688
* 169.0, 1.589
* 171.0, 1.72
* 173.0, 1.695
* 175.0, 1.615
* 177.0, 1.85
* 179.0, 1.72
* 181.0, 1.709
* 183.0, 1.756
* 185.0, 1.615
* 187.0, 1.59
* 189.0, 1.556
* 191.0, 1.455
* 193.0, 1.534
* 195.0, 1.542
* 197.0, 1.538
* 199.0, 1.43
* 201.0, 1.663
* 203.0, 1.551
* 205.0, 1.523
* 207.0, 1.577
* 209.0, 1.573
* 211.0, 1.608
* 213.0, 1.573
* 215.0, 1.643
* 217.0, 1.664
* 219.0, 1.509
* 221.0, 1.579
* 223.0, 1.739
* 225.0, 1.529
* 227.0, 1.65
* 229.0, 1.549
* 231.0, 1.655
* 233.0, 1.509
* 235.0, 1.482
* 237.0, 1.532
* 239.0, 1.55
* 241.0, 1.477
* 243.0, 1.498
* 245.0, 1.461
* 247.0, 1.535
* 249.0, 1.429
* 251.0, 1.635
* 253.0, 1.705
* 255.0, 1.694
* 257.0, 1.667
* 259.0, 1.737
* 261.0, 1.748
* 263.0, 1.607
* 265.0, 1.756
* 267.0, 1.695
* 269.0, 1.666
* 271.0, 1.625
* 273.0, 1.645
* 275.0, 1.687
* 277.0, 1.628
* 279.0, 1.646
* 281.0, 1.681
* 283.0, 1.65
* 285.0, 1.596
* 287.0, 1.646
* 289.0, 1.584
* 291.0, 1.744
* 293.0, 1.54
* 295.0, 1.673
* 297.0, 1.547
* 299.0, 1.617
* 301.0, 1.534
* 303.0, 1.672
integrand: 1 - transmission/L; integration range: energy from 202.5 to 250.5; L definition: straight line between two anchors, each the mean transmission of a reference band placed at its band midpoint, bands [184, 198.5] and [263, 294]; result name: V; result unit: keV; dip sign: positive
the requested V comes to 0.8 keV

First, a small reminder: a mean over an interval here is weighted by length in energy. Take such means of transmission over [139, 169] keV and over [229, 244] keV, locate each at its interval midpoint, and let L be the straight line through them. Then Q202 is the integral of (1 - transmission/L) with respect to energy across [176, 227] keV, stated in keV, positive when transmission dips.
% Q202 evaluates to 1.5 keV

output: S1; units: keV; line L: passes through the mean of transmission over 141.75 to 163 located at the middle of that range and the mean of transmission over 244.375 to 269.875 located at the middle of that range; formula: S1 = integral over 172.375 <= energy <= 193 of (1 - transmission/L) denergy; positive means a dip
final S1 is 1.8 keV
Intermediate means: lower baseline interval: 1.87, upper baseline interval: 1.64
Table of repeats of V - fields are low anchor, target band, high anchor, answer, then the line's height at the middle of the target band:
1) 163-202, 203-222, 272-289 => 0.59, 1.63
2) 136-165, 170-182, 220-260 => 0.32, 1.77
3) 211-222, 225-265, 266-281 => 0.95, 1.63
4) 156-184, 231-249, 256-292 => 1.85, 1.68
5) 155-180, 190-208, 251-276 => 1.81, 1.71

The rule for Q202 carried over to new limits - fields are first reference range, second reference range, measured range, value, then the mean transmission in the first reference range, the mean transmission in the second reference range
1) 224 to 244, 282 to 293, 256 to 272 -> -0.9 keV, 1.54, 1.63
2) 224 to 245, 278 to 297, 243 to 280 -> -1.2 keV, 1.54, 1.64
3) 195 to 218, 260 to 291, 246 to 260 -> 0.0 keV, 1.58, 1.66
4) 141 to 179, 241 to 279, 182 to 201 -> 1.9 keV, 1.79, 1.63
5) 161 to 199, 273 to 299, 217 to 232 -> 0.3 keV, 1.63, 1.63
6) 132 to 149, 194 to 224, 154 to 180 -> 0.7 keV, 1.89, 1.58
